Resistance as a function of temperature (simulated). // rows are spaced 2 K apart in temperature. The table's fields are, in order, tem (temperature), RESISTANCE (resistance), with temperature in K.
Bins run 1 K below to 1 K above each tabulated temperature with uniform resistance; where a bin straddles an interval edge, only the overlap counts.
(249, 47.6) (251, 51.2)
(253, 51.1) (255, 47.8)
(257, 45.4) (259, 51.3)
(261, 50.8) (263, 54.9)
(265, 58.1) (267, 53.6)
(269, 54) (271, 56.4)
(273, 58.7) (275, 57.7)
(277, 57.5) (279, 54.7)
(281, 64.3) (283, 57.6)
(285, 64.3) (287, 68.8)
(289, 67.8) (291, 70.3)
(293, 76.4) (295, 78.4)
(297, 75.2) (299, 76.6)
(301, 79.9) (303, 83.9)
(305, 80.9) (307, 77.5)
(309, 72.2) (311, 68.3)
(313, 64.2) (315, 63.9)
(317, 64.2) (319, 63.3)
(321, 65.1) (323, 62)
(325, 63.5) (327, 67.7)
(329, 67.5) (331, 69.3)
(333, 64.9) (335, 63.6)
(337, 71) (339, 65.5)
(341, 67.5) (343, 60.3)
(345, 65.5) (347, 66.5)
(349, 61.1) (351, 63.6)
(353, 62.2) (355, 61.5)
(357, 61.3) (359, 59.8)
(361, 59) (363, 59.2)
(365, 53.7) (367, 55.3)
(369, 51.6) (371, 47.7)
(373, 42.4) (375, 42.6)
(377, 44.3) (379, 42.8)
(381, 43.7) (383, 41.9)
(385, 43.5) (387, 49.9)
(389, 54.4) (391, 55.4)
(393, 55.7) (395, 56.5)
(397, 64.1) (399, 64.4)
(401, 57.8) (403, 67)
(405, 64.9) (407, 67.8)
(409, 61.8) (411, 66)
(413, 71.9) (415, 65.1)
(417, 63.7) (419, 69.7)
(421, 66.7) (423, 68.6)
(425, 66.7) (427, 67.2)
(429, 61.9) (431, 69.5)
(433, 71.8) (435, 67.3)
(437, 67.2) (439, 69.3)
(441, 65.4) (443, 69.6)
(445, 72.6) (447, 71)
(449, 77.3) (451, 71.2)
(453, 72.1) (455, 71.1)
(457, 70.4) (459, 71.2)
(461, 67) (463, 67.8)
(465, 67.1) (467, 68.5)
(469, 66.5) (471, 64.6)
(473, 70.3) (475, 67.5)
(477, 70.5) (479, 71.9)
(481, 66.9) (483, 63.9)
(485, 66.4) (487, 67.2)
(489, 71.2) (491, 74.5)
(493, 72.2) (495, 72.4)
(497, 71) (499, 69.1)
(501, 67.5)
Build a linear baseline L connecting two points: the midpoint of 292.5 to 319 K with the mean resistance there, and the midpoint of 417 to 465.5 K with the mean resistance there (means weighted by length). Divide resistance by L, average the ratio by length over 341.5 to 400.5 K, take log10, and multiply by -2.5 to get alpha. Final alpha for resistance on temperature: 0.284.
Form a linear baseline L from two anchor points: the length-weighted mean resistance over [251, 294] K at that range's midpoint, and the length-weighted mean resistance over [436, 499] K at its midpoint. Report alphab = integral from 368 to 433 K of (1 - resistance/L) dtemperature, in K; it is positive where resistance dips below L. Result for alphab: 7.4 K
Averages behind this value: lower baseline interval 58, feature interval 58.2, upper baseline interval 69.5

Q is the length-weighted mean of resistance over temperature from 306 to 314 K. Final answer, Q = 70.5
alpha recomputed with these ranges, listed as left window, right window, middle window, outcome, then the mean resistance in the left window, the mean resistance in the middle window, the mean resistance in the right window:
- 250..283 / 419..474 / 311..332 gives -0.113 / 54.3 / 65.2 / 68.9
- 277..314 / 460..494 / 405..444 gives 0.032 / 70.8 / 67.2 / 68.5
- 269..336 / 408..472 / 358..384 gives 0.341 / 67.3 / 49.5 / 68.4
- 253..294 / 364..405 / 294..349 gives -0.234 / 58.3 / 69.1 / 52.1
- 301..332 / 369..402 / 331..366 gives -0.041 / 69.3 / 62.9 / 50.5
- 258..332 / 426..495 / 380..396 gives 0.324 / 65.4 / 50.1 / 69.2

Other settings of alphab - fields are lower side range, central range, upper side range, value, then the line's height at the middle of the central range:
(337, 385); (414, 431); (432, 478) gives -0.45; 64.7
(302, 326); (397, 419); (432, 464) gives 1.46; 69.8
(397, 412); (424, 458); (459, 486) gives -1.74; 66.1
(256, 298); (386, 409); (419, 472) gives 2.31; 66.5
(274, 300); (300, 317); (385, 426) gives -1.85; 66.1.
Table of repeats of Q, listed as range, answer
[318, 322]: 64.2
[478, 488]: 67.3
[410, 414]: 69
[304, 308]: 79.2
